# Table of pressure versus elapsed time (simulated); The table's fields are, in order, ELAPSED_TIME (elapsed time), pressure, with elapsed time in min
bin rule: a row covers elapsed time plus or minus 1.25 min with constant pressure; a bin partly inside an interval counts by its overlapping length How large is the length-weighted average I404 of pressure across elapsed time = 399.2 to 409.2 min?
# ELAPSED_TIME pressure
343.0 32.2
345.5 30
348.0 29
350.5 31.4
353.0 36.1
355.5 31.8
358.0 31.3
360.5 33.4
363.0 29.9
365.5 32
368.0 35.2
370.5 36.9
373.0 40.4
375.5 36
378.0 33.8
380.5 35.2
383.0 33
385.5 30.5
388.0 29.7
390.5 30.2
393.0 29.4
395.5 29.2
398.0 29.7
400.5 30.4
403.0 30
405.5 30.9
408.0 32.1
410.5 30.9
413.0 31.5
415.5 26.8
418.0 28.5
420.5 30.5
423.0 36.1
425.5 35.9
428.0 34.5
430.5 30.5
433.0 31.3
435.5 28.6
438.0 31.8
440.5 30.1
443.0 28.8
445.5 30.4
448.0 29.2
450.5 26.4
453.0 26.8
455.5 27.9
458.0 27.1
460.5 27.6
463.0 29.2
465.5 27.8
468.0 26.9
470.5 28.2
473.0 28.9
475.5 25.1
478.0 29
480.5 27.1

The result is 30.8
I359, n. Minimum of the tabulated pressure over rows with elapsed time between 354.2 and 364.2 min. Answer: 29.9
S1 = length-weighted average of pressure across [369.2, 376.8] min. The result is 37.7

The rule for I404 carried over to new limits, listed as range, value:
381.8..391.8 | 30.8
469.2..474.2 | 28.5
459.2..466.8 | 28.2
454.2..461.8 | 27.5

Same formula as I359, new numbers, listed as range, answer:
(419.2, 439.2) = 28.6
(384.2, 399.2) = 29.2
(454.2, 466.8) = 27.1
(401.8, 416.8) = 26.8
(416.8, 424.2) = 28.5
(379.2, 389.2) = 29.7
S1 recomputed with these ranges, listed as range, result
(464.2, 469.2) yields 27.4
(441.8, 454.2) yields 28.3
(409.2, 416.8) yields 29.7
